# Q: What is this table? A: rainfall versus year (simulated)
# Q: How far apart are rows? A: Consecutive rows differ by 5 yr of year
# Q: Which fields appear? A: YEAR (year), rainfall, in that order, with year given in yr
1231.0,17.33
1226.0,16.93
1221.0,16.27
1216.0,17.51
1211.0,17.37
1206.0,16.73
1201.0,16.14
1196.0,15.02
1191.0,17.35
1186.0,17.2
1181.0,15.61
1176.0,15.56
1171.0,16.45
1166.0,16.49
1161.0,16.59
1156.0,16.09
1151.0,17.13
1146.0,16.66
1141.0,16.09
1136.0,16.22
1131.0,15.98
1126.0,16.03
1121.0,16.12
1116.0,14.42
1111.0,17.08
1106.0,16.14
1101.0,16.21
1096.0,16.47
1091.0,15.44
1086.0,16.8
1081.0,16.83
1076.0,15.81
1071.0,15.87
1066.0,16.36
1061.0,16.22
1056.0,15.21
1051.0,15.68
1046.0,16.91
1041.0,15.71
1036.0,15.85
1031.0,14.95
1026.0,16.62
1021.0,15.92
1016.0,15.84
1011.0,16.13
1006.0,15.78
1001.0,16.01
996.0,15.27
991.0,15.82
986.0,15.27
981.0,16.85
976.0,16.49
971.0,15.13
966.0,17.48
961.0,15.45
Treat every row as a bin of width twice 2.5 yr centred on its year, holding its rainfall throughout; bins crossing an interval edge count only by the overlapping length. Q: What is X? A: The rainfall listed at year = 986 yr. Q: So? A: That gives 15.27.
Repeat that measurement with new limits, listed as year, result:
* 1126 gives 16.03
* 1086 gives 16.8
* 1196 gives 15.02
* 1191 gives 17.35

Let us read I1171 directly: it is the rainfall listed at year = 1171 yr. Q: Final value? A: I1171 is 16.45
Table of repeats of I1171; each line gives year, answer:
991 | 15.82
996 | 15.27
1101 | 16.21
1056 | 15.21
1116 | 14.42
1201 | 16.14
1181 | 15.61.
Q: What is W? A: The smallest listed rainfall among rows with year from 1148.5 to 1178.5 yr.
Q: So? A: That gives 15.56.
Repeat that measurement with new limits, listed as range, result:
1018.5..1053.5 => 14.95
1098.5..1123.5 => 14.42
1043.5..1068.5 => 15.21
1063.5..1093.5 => 15.44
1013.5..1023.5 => 15.84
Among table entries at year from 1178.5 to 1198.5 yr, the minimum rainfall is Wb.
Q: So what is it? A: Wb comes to 15.02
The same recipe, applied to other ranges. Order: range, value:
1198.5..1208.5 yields 16.14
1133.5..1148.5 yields 16.09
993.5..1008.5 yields 15.27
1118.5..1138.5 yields 15.98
